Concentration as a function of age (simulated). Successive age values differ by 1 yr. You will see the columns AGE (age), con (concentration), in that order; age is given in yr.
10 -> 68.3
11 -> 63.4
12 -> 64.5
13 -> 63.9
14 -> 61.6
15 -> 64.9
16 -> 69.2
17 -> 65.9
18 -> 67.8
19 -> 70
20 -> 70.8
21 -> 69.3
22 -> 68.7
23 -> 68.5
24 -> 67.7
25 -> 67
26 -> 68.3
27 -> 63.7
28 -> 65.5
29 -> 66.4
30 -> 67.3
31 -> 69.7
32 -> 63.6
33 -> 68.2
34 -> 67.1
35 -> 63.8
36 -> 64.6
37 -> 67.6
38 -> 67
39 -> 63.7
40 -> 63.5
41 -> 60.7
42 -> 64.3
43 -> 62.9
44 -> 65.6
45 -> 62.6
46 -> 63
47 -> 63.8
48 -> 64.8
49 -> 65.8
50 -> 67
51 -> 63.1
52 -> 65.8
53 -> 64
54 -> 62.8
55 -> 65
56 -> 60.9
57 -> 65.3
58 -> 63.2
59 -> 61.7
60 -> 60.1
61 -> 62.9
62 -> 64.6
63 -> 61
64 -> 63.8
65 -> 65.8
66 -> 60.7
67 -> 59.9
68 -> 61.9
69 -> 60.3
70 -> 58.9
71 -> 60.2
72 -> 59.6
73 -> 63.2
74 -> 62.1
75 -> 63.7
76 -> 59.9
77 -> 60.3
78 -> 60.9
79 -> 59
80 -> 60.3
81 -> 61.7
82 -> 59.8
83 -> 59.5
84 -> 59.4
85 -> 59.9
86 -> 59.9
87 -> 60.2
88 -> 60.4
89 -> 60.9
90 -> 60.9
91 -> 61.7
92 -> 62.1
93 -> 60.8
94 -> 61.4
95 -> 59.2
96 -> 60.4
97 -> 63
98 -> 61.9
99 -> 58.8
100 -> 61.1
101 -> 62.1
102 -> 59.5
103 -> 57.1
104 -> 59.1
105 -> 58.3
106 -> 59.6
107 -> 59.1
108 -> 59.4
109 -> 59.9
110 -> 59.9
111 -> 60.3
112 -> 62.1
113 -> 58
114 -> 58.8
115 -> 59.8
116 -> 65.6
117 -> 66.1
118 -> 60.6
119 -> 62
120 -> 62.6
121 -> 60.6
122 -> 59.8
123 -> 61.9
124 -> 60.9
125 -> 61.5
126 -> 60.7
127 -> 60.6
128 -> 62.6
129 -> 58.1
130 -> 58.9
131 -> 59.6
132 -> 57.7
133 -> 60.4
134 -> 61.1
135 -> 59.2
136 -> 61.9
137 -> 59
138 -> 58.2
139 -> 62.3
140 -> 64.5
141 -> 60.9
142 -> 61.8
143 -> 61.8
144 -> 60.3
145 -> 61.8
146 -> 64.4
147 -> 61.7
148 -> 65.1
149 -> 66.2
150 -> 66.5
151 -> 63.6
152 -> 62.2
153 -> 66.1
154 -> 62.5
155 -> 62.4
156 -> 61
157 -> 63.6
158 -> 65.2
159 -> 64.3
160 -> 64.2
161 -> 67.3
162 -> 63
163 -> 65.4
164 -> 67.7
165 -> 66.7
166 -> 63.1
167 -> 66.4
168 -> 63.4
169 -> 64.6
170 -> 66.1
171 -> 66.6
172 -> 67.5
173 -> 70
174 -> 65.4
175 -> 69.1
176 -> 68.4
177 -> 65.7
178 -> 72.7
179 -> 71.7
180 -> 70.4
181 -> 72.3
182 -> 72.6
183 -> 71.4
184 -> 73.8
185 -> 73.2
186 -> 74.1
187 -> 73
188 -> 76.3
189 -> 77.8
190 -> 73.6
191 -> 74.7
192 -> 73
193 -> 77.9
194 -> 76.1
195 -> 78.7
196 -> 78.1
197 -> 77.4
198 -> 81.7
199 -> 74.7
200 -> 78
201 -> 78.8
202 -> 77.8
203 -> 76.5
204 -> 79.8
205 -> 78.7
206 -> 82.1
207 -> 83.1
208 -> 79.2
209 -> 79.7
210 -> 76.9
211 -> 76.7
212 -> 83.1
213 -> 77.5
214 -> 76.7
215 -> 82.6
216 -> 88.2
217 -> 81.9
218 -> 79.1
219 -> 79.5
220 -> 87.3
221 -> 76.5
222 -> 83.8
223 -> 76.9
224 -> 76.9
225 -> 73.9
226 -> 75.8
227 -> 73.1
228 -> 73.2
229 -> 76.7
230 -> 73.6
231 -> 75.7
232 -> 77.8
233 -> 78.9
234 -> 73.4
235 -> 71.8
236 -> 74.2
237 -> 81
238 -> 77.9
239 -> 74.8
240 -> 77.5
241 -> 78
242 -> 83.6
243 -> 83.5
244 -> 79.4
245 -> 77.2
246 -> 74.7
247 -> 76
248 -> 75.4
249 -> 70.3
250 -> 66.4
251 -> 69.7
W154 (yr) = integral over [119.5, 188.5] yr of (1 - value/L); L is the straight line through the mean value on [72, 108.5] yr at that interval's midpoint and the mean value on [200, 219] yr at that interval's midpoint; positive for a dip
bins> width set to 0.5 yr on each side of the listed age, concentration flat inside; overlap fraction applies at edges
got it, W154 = 6.0 yr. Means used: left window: 60.4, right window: 79.8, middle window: 64.7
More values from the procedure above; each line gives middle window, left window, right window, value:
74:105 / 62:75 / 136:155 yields 0.7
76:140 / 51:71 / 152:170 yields 3.0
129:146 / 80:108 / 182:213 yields 1.7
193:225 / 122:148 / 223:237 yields -3.2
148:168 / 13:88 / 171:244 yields 2.2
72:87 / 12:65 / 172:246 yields 1.6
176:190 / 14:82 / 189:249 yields 0.5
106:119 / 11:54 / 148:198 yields 1.3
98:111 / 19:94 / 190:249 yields 1.6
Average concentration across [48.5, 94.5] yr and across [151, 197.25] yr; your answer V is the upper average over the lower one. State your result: 1.12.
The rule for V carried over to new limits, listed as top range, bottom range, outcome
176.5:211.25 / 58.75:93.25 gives 1.24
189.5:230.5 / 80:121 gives 1.29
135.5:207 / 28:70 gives 1.08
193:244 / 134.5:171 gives 1.23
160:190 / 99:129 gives 1.14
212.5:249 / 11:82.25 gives 1.21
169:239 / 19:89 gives 1.19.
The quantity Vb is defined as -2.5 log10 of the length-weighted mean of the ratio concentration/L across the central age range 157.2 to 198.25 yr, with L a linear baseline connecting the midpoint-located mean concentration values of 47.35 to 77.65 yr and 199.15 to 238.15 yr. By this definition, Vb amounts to 0.06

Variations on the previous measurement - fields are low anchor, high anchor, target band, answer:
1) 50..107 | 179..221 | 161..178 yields 0.11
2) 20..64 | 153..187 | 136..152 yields 0.07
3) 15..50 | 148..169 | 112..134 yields 0.07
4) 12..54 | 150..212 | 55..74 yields 0.08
